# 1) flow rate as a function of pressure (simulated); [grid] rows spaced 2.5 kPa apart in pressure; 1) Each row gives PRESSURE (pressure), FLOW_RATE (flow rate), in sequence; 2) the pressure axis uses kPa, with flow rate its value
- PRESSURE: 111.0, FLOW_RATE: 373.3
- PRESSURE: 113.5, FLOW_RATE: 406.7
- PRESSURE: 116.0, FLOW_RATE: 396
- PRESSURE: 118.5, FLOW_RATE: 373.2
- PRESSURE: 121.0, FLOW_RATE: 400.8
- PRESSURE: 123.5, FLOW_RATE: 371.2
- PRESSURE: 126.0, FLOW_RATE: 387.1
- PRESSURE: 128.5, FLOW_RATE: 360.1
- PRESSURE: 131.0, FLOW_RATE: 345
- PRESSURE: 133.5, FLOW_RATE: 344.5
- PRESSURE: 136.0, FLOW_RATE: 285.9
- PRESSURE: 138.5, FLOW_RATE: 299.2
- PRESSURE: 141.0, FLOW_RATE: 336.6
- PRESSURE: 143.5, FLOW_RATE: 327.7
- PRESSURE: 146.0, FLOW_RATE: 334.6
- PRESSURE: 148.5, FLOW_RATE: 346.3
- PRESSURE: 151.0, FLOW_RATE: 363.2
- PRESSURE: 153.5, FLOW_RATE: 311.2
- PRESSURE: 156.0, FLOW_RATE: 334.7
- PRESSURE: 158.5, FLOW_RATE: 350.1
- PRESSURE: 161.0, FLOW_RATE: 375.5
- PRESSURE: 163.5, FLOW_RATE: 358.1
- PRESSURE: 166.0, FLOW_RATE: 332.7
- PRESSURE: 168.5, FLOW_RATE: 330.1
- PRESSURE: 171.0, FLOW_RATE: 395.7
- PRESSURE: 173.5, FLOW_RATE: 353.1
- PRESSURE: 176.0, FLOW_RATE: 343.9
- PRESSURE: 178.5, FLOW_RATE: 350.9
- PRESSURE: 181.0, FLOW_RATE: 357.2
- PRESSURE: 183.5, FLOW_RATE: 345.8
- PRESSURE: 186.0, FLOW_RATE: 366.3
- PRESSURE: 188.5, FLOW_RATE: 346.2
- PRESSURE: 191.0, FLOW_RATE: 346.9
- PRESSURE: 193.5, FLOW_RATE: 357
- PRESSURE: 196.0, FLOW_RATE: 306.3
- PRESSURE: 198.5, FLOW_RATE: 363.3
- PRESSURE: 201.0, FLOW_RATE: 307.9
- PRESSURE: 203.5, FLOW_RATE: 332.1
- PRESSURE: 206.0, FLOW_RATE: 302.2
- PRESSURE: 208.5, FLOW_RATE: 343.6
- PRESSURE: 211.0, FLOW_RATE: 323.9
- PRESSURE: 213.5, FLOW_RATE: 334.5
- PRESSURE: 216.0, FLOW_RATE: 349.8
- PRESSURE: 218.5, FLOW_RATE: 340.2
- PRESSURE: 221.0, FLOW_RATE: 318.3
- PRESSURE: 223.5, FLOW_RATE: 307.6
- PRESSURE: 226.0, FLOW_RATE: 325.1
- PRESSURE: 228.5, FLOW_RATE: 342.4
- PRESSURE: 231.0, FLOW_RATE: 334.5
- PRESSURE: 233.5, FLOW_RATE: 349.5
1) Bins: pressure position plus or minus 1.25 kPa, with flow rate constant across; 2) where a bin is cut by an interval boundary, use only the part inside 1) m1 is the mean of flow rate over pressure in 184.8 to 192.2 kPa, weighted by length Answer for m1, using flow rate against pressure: 353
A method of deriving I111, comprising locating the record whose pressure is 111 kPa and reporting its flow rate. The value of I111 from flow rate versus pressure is 373.3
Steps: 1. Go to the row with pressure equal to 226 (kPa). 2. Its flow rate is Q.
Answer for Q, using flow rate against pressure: 325.1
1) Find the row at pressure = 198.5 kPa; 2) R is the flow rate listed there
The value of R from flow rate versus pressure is 363.3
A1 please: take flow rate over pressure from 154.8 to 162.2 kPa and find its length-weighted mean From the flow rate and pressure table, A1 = 353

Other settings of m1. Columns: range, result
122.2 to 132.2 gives 366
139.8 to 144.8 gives 332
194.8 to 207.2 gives 323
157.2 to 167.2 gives 354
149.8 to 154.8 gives 337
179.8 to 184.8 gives 352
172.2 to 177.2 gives 349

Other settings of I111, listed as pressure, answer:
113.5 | 406.7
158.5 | 350.1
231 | 334.5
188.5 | 346.2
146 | 334.6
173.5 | 353.1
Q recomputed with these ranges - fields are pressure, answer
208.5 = 343.6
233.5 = 349.5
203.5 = 332.1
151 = 363.2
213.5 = 334.5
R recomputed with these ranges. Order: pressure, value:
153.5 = 311.2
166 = 332.7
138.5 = 299.2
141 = 336.6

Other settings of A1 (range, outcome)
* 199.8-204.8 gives 320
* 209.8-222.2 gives 333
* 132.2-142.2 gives 317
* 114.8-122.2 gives 390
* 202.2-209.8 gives 326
